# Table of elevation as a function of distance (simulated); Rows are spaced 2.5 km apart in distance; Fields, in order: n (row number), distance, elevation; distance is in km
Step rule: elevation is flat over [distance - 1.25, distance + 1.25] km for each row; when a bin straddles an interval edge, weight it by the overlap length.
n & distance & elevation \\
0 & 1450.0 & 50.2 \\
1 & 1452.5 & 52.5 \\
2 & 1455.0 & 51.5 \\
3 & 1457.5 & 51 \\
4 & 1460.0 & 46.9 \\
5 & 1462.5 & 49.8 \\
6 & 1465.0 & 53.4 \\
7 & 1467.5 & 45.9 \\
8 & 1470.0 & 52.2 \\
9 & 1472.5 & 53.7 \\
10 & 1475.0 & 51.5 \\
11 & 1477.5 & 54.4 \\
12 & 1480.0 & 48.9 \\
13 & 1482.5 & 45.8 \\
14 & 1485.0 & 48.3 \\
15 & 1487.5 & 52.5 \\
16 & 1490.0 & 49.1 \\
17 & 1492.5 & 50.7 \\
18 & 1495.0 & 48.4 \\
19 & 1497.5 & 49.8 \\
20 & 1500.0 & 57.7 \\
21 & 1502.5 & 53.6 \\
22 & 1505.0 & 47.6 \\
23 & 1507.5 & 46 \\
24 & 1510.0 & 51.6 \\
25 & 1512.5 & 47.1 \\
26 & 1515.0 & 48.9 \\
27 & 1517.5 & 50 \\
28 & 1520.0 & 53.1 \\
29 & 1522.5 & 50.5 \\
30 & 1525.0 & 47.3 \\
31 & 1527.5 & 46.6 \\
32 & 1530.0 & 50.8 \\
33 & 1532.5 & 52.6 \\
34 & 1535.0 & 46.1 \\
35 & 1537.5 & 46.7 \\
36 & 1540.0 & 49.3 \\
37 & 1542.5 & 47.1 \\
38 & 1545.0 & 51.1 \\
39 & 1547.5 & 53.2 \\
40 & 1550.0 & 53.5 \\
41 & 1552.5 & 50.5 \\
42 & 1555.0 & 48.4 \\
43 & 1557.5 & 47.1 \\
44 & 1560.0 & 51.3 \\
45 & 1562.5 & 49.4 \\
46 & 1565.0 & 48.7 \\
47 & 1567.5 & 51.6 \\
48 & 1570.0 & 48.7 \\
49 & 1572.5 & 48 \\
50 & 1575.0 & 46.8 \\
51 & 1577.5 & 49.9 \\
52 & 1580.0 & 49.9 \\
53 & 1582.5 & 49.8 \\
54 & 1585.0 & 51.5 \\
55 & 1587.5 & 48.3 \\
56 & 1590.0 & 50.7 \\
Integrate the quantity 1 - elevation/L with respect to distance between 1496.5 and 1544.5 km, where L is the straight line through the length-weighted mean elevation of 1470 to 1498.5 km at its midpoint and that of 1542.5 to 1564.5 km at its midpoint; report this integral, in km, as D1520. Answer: 0.7 km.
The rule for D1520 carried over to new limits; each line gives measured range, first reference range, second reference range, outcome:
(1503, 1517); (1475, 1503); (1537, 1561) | 0.5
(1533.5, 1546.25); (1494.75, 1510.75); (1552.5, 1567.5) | 0.4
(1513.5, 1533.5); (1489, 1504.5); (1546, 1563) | 0.4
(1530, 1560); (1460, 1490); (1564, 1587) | 0.0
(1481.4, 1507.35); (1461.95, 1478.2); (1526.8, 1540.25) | 0.1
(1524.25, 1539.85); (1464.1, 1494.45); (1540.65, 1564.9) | 0.5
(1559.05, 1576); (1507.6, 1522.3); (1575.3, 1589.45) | 0.2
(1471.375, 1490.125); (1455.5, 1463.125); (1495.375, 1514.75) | -0.3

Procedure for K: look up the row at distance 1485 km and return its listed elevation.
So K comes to 48.3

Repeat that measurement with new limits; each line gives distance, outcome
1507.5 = 46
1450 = 50.2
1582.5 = 49.8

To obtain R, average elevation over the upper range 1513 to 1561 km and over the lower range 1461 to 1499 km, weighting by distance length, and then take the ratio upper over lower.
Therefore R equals 0.99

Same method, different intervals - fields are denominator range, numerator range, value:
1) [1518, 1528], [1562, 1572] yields 1.00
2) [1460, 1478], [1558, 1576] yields 0.96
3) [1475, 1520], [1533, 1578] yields 0.98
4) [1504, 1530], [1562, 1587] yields 1.01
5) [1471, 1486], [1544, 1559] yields 1.00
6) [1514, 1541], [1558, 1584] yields 1.00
